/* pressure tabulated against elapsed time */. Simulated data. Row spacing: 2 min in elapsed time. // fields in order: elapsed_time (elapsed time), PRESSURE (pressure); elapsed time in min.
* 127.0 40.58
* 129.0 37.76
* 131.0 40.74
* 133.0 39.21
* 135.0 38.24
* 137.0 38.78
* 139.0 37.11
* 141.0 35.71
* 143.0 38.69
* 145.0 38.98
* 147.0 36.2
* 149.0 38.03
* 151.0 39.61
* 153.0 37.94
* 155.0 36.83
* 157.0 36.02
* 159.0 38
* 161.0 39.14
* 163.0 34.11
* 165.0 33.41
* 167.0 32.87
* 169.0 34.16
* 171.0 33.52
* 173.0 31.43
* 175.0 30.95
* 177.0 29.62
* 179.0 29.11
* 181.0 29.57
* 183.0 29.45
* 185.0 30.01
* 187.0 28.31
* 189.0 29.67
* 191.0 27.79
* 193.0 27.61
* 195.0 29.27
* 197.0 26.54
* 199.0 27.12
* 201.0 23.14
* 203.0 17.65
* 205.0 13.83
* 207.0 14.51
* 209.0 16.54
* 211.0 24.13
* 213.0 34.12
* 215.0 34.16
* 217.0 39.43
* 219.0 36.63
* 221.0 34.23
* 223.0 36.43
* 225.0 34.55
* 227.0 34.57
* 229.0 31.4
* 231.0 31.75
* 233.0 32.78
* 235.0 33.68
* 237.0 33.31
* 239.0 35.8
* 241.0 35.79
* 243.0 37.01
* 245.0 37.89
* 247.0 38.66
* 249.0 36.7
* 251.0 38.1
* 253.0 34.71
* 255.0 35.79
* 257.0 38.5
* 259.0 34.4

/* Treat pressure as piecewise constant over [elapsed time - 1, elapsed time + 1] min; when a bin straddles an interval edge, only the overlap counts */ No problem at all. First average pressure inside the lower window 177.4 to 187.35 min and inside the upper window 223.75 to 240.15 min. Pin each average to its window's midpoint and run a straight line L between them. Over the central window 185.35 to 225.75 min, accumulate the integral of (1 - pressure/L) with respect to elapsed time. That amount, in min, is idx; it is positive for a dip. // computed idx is 4.6 min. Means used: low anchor 29.4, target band 27.8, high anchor 33.5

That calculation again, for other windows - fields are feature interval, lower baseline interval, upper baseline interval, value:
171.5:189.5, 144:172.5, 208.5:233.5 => 2.6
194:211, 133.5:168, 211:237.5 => 6.7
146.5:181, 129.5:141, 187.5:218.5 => -1.4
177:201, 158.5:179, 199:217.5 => 0.1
